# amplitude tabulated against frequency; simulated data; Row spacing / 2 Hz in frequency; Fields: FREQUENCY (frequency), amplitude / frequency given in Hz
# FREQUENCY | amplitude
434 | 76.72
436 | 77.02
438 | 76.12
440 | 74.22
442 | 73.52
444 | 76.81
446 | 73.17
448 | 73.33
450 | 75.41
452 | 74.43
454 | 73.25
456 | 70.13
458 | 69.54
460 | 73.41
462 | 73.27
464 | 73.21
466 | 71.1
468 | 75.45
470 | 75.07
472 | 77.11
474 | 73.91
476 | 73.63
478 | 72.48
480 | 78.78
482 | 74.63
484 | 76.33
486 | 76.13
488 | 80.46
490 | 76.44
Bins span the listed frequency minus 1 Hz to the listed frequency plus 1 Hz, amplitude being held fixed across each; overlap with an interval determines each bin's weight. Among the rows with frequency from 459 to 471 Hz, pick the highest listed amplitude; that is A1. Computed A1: 75.45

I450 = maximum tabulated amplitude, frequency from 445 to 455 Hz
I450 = 75.41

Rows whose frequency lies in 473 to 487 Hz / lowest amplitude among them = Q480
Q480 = 72.48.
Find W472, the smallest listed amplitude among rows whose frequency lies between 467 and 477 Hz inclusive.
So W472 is 73.63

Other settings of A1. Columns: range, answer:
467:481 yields 78.78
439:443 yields 74.22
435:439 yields 77.02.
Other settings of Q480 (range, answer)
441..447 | 73.17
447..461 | 69.54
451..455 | 73.25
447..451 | 73.33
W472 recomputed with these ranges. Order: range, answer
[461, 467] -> 71.1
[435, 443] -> 73.52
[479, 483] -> 74.63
